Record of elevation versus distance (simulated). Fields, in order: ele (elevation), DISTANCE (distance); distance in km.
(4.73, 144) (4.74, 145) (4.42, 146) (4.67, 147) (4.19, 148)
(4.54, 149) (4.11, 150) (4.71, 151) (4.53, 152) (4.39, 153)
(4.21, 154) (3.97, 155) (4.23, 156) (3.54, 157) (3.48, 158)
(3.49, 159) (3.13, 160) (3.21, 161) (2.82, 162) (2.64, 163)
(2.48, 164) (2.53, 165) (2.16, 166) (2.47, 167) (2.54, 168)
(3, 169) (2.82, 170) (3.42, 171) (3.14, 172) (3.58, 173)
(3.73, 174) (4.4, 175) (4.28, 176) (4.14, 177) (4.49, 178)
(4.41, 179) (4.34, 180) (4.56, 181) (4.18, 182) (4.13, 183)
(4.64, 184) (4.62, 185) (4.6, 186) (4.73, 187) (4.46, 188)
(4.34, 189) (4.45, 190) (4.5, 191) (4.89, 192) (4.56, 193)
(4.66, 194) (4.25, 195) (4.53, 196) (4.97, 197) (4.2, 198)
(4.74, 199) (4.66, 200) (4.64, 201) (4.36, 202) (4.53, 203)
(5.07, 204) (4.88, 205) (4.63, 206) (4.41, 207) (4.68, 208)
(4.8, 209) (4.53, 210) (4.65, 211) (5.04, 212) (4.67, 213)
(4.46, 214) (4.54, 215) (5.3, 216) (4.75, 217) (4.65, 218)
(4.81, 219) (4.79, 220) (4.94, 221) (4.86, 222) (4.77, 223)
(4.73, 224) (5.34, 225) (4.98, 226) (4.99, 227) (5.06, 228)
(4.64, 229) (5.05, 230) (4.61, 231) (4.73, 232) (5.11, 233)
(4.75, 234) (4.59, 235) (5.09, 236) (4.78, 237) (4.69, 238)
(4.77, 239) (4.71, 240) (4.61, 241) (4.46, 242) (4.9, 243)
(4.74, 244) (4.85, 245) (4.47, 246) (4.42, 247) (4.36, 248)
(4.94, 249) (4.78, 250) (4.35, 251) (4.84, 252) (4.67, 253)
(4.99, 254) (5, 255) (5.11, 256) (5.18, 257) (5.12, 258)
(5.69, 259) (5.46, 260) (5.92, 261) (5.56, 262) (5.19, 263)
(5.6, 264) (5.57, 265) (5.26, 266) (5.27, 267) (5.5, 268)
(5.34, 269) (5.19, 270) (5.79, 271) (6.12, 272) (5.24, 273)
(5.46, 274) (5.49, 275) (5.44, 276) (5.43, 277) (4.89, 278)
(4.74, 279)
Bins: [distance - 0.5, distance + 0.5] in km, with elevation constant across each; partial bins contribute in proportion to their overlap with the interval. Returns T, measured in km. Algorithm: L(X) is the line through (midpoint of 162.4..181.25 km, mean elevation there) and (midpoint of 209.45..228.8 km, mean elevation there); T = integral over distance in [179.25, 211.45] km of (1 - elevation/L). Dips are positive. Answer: -3.6 km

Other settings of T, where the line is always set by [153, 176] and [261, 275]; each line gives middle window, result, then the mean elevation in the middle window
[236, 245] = 0.3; 4.74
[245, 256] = 0.9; 4.71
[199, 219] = -2.3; 4.7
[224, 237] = -0.6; 4.9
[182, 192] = -2.0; 4.5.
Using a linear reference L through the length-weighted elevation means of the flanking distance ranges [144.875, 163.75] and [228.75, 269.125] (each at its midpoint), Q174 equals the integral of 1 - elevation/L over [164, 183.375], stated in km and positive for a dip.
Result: 2.7 km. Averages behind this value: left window 3.91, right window 4.97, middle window 3.56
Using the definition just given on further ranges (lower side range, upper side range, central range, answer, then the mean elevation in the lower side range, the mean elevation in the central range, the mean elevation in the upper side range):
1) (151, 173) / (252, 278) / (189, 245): -4.5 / 3.29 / 4.73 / 5.36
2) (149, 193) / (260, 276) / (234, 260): 1.6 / 3.84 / 4.82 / 5.5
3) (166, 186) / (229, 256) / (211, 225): -1.3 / 3.81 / 4.81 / 4.75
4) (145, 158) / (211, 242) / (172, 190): 0.8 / 4.28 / 4.3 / 4.82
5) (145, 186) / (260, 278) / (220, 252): 1.0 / 3.78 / 4.78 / 5.47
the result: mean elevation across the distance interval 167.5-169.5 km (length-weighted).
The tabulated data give 2.77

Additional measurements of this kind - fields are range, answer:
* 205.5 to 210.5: 4.61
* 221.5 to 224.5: 4.79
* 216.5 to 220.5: 4.75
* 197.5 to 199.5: 4.47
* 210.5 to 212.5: 4.85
